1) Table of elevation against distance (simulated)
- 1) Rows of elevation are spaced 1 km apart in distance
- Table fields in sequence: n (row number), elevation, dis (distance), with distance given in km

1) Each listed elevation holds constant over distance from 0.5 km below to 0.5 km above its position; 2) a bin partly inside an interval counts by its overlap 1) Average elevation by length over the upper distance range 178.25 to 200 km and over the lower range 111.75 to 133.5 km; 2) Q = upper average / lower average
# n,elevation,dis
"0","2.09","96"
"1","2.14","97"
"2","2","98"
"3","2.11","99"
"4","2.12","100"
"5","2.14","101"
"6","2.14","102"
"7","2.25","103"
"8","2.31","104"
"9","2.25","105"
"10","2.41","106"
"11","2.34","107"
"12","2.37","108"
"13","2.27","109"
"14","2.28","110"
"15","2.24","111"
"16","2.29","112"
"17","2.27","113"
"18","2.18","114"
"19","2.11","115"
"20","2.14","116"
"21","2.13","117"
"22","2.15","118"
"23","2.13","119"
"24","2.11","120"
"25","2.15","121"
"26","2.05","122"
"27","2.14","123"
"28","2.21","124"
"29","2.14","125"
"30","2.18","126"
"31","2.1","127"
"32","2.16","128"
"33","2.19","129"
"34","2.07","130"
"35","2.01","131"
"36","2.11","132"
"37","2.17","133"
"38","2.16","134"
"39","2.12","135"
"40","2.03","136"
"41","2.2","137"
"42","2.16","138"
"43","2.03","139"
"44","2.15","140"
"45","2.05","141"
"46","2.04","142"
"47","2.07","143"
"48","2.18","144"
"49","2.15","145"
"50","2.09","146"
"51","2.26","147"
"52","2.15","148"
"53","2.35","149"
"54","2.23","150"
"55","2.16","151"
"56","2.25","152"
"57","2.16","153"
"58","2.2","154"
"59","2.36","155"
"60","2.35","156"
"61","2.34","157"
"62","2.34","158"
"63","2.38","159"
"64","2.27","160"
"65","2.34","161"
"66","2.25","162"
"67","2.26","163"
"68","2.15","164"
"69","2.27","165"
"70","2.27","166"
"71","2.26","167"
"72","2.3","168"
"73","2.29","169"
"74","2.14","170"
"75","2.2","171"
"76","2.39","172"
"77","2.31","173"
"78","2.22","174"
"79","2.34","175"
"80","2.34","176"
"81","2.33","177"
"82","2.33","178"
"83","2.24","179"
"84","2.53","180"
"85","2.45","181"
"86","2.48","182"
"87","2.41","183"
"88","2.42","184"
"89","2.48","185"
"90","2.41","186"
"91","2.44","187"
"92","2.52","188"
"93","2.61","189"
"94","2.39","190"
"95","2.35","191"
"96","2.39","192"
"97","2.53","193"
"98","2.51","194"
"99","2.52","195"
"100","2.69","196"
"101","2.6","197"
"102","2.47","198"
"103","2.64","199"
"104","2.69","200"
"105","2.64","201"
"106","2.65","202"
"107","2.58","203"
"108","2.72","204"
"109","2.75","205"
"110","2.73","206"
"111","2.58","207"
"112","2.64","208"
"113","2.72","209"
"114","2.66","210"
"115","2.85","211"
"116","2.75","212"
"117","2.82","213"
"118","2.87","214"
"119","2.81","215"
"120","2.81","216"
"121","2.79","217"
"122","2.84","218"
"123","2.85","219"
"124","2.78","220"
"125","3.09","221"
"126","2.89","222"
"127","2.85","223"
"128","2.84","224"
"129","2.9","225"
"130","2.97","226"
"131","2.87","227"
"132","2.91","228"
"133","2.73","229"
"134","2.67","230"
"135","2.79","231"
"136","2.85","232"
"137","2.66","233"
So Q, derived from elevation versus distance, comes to 1.16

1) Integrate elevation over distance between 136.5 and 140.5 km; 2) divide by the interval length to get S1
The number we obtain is 2.13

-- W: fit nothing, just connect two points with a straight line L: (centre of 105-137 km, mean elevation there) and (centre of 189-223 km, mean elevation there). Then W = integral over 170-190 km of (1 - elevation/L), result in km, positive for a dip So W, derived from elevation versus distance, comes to 1.1 km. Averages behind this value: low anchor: 2.18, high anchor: 2.69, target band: 2.39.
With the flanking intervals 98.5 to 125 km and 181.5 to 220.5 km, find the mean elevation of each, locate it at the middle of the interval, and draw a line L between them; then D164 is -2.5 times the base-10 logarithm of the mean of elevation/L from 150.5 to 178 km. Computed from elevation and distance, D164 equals 0.08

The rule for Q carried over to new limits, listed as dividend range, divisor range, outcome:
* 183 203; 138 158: 1.15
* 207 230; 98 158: 1.29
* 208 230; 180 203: 1.13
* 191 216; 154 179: 1.16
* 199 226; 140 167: 1.25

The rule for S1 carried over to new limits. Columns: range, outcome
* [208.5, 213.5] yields 2.76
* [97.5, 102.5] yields 2.1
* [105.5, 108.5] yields 2.37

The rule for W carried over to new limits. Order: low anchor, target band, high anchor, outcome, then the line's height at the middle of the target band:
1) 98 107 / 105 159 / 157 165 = 1.5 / 2.25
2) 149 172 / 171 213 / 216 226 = 1.0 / 2.58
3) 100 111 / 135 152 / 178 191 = 1.5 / 2.35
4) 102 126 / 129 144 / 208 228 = 1.6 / 2.35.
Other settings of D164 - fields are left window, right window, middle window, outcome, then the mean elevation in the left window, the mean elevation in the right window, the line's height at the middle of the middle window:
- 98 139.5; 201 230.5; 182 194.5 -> 0.067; 2.17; 2.79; 2.61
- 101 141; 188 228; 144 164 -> 0.059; 2.17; 2.71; 2.38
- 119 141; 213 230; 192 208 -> 0.029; 2.12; 2.86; 2.68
